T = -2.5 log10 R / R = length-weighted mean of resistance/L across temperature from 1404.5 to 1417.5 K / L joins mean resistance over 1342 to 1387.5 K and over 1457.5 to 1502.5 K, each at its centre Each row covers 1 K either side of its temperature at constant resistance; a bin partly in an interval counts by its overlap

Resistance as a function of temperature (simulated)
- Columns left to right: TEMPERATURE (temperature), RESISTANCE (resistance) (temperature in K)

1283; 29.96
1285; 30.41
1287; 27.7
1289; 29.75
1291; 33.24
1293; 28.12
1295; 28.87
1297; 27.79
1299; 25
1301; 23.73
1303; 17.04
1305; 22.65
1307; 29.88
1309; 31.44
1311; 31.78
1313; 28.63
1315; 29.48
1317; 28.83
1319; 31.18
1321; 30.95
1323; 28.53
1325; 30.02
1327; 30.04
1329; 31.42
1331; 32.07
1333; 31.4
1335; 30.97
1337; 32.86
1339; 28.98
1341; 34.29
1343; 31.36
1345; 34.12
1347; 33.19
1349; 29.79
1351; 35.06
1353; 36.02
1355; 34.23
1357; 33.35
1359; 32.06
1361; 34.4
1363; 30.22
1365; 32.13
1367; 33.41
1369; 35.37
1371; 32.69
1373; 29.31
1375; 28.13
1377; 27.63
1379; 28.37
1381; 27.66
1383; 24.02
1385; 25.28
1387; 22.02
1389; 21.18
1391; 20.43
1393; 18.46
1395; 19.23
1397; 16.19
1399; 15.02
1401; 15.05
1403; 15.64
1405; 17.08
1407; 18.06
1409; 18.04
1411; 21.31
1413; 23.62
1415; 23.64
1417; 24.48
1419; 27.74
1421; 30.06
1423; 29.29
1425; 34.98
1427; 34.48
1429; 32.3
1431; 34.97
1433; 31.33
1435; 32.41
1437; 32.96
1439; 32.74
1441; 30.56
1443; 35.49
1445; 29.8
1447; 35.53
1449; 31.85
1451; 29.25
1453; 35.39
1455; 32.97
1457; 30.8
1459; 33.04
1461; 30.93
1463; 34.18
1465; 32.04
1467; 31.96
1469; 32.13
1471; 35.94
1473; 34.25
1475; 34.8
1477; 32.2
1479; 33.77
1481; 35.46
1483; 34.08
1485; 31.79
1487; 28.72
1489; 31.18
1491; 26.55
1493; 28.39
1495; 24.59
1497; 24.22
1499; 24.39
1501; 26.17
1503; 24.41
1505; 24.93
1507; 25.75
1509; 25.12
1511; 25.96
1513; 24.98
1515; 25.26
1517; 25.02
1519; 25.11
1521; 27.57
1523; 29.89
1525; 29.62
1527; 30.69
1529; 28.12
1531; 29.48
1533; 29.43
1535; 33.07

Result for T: 0.43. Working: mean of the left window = 31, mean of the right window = 30.9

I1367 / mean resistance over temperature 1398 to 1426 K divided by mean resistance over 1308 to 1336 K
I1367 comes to 0.74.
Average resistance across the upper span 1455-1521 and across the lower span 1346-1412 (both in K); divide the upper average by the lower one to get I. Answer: 1.13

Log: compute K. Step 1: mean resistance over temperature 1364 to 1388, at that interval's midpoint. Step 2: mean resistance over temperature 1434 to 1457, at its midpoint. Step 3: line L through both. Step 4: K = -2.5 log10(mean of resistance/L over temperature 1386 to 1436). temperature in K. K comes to 0.279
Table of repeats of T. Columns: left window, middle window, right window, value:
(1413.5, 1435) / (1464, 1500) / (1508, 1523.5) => -0.12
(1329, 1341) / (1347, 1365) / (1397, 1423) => -0.16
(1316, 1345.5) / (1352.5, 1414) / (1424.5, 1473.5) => 0.25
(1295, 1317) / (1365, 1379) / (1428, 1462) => -0.05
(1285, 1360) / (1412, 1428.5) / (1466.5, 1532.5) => 0.03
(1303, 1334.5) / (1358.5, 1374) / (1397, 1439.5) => -0.17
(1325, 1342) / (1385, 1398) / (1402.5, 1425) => 0.27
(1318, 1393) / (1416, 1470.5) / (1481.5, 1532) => -0.12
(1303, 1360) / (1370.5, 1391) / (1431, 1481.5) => 0.21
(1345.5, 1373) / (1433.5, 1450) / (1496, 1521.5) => -0.14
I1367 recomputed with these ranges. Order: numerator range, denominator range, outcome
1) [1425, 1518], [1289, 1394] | 1.04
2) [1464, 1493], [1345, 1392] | 1.08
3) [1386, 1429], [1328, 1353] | 0.69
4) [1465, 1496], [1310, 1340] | 1.04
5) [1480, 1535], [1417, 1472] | 0.86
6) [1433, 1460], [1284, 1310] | 1.19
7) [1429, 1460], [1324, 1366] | 1.01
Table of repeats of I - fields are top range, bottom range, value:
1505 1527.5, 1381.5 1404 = 1.37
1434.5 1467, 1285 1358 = 1.08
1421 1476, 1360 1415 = 1.36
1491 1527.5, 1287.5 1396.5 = 0.90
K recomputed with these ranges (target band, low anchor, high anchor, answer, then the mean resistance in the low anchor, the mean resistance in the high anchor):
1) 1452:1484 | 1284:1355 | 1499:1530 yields -0.22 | 30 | 26.5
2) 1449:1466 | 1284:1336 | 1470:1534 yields -0.13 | 28.9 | 28.7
